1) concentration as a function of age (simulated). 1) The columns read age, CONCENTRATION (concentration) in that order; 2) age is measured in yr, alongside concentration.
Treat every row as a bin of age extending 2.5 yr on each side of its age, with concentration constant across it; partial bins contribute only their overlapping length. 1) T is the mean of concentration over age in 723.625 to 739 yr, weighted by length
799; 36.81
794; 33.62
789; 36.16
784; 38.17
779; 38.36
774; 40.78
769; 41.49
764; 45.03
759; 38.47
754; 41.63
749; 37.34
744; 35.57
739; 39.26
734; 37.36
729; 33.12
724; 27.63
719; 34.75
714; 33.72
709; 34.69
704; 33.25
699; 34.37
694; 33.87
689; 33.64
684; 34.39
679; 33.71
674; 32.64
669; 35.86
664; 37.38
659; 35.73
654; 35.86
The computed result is 34.5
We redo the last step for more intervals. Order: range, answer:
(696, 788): 36.9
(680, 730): 33.4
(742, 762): 38.5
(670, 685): 33.7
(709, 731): 32.6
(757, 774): 41.6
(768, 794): 38.3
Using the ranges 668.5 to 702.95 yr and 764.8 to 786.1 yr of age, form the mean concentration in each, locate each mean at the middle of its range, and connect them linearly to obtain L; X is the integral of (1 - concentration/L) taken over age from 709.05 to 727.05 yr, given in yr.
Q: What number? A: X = 1.8 yr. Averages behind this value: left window 33.9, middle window 32.4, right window 40.2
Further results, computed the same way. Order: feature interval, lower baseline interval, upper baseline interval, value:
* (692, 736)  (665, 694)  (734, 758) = 3.3 yr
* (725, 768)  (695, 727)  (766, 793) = -2.5 yr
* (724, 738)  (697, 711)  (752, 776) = 1.2 yr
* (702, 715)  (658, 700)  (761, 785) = 0.9 yr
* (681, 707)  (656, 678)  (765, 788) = 1.8 yr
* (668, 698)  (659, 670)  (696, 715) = 1.2 yr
